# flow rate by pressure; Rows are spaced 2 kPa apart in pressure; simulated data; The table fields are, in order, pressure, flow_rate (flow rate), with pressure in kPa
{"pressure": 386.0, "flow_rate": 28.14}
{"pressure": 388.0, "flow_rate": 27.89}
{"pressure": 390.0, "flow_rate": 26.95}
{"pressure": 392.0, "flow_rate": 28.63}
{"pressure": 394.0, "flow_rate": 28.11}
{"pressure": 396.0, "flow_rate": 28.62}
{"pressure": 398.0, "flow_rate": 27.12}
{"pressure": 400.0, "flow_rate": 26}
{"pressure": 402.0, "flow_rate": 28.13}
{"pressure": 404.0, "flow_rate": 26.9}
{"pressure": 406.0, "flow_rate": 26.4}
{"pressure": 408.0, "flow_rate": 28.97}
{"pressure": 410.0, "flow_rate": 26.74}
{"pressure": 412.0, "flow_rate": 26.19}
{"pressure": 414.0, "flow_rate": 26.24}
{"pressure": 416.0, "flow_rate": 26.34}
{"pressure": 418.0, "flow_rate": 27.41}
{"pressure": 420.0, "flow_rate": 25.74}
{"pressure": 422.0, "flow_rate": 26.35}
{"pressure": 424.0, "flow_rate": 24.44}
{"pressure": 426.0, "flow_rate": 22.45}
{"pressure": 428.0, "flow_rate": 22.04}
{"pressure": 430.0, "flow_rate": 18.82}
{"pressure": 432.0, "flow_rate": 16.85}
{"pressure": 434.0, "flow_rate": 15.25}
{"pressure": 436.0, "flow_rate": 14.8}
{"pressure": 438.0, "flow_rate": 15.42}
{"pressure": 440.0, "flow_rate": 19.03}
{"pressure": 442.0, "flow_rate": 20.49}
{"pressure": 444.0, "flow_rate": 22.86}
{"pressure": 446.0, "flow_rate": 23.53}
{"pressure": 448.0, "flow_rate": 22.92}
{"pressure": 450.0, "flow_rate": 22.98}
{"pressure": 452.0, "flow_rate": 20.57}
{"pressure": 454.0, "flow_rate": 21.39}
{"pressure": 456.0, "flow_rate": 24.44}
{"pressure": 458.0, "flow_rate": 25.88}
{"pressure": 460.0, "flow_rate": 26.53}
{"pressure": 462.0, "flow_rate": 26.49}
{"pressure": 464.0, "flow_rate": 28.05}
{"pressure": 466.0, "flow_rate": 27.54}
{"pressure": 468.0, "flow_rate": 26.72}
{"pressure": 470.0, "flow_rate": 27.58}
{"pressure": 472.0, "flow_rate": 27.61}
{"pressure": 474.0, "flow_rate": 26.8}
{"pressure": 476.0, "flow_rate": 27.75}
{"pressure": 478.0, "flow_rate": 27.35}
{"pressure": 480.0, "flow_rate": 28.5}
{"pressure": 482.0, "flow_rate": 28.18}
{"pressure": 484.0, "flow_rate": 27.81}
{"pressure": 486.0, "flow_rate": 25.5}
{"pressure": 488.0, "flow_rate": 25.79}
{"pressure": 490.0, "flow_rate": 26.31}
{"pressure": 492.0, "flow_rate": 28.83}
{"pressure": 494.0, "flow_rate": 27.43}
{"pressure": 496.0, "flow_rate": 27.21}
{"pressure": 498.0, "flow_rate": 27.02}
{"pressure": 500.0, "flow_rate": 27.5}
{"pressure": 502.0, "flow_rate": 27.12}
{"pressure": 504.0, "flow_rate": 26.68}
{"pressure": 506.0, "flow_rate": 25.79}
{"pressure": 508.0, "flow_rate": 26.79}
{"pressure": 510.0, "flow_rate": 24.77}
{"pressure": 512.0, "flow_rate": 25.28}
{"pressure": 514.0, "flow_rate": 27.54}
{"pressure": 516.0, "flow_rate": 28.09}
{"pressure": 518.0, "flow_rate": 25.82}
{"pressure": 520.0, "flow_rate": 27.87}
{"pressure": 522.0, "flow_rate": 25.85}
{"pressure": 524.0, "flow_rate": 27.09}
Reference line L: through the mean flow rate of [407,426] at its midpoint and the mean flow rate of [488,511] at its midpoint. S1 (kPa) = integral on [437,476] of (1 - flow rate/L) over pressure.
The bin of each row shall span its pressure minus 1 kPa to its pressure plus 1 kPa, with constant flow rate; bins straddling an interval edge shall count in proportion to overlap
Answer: 3.5 kPa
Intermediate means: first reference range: 26.3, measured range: 24.1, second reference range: 26.8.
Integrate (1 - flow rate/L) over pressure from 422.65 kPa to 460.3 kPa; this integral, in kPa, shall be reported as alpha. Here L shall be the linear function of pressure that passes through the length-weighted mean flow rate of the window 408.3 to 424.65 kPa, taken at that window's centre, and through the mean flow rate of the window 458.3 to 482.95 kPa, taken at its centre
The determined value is 8.1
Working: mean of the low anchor 26.3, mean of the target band 21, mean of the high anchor 27.4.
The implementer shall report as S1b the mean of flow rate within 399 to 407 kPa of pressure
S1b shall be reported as 26.9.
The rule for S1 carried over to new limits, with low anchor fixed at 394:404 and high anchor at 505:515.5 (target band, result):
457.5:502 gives -1.2 kPa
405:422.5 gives 0.4 kPa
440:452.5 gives 2.3 kPa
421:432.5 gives 2.2 kPa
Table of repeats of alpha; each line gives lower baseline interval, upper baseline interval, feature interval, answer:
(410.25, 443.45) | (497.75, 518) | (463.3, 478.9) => -1.89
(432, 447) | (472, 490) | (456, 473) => -2.24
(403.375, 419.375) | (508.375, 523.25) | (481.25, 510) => -0.38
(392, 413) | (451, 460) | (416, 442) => 4.67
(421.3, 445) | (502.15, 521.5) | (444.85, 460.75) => -1.46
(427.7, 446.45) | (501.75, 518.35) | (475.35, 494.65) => -2.93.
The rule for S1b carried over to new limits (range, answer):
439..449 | 21.8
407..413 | 27.3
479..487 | 27.5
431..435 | 16.1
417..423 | 26.5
